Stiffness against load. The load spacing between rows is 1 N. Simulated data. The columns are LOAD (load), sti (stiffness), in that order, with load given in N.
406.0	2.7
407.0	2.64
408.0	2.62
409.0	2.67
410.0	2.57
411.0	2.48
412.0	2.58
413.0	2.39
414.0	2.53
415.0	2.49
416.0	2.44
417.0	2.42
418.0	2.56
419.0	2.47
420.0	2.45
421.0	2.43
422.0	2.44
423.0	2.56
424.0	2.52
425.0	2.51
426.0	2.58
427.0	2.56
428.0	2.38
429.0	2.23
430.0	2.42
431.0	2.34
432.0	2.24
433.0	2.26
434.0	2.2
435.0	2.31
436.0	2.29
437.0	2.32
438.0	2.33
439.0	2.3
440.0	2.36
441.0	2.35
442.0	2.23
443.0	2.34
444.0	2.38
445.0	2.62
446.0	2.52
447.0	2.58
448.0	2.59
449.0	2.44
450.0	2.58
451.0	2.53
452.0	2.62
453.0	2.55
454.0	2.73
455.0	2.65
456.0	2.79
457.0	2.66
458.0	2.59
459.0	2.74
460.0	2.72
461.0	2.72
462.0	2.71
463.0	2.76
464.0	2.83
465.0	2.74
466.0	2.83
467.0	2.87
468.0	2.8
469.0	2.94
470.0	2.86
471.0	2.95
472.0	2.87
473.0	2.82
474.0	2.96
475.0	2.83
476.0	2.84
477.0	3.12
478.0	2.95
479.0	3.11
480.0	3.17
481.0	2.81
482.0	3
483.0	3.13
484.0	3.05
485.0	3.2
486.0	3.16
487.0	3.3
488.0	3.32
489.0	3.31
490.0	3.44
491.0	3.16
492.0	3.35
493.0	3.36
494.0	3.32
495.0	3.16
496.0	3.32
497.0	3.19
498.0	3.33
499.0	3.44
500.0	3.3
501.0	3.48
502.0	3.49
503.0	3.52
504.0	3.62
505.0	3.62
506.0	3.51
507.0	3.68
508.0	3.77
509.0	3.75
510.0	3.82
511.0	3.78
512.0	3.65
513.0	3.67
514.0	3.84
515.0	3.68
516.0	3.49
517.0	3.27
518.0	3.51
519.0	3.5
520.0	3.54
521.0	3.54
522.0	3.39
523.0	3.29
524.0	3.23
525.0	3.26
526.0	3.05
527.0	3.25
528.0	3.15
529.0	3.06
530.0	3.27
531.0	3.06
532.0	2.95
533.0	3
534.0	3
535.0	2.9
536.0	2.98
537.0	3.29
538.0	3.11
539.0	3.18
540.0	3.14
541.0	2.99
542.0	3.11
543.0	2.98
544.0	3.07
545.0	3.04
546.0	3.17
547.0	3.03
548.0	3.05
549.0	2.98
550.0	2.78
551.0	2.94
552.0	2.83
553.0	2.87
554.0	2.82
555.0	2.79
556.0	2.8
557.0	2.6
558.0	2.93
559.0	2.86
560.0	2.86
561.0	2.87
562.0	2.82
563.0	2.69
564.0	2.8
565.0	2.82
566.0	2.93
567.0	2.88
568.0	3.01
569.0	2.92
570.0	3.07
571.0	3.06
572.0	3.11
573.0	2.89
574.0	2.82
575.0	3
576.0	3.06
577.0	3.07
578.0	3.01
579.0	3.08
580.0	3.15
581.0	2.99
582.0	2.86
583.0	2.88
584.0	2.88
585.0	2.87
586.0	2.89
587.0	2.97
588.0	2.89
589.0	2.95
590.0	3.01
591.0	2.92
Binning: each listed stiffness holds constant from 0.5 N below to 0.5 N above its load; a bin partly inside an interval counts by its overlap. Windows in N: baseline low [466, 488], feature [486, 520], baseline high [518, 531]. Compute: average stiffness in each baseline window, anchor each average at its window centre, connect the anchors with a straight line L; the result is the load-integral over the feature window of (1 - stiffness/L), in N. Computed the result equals -3.5 N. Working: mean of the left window 2.99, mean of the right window 3.29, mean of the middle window 3.48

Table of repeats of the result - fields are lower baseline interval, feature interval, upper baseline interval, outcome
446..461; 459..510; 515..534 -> -4.18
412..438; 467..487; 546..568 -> -3.01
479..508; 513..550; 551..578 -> -1.34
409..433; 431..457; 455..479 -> 1.95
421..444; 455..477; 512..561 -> -1.61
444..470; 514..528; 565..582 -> -2.65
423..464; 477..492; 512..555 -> -1.88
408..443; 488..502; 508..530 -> -0.57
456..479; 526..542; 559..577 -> -1.10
